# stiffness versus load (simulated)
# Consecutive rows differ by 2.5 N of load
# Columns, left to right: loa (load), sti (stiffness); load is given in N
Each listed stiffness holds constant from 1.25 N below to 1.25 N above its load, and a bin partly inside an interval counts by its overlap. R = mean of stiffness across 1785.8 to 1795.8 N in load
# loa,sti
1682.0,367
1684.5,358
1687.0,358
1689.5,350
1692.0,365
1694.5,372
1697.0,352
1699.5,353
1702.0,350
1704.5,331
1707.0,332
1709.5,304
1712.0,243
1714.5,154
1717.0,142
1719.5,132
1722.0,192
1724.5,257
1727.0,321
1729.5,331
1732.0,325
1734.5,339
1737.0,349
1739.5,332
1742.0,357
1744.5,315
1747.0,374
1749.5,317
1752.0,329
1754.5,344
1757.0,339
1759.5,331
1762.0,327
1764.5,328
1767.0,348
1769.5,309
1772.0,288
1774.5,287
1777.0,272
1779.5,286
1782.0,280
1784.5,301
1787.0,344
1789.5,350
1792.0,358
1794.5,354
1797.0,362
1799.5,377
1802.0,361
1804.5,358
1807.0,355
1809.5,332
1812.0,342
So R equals 352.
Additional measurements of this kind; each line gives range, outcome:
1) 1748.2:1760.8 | 332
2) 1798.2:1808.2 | 363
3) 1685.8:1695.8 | 361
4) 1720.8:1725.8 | 226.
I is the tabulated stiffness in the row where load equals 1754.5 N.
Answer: 344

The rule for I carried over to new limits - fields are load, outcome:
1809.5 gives 332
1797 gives 362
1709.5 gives 304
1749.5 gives 317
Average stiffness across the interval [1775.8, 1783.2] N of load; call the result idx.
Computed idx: 279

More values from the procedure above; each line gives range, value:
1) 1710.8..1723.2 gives 172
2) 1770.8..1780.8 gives 283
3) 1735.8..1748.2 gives 345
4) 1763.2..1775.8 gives 312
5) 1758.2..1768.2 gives 333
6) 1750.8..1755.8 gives 337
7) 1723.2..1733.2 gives 308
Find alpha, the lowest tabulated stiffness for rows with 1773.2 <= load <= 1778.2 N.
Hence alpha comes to 272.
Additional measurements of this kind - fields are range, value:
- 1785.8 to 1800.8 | 344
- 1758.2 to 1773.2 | 288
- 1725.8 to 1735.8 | 321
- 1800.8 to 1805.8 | 358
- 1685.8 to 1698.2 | 350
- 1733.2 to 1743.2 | 332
